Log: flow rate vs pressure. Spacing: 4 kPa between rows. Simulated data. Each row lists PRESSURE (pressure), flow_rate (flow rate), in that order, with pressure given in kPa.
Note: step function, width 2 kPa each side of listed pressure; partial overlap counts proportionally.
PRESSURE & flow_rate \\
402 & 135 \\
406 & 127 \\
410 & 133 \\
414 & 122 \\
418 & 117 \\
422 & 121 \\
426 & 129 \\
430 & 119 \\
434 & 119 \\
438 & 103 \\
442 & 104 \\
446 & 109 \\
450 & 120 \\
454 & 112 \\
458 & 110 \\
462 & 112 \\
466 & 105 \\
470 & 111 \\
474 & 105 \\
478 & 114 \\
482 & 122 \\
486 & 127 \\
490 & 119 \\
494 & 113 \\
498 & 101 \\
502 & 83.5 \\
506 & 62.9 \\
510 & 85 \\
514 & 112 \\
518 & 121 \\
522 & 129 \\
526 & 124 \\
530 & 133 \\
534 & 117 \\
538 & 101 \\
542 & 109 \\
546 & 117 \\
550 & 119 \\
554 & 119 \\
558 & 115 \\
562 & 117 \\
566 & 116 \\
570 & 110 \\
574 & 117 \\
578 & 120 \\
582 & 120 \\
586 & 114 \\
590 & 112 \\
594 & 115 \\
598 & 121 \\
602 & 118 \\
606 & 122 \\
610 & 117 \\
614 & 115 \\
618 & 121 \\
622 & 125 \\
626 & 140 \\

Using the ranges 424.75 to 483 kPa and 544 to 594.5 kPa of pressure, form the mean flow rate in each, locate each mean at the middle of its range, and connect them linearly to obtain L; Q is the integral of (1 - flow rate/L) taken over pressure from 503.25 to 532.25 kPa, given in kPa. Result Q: 1.4 kPa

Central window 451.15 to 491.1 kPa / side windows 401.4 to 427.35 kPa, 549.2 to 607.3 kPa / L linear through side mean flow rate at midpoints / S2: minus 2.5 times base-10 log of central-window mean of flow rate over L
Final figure 0.08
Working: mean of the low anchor 126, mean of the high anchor 117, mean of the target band 114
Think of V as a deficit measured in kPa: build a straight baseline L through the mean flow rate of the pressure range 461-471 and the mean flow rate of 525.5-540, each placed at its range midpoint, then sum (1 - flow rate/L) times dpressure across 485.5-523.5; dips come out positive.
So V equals 3.3 kPa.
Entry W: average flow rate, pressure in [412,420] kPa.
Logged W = 120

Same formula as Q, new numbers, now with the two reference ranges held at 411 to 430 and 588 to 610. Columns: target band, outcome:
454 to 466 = 1.11 kPa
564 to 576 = 0.41 kPa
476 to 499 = 0.76 kPa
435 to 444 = 1.23 kPa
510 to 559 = 1.07 kPa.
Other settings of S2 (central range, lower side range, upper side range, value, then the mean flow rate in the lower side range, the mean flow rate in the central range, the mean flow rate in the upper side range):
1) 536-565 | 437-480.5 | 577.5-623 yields 0.01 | 110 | 114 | 118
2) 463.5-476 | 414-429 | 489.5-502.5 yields 0.04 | 122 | 107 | 105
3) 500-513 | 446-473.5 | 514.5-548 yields 0.41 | 111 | 79.8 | 119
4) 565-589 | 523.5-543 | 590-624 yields 0.02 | 118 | 116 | 119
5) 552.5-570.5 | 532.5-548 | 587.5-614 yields -0.03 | 111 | 116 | 117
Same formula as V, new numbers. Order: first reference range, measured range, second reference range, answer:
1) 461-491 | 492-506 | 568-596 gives 2.5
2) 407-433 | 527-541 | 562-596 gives 0.1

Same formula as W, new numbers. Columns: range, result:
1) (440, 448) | 106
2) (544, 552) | 118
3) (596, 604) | 120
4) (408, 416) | 128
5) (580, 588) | 117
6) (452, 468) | 110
